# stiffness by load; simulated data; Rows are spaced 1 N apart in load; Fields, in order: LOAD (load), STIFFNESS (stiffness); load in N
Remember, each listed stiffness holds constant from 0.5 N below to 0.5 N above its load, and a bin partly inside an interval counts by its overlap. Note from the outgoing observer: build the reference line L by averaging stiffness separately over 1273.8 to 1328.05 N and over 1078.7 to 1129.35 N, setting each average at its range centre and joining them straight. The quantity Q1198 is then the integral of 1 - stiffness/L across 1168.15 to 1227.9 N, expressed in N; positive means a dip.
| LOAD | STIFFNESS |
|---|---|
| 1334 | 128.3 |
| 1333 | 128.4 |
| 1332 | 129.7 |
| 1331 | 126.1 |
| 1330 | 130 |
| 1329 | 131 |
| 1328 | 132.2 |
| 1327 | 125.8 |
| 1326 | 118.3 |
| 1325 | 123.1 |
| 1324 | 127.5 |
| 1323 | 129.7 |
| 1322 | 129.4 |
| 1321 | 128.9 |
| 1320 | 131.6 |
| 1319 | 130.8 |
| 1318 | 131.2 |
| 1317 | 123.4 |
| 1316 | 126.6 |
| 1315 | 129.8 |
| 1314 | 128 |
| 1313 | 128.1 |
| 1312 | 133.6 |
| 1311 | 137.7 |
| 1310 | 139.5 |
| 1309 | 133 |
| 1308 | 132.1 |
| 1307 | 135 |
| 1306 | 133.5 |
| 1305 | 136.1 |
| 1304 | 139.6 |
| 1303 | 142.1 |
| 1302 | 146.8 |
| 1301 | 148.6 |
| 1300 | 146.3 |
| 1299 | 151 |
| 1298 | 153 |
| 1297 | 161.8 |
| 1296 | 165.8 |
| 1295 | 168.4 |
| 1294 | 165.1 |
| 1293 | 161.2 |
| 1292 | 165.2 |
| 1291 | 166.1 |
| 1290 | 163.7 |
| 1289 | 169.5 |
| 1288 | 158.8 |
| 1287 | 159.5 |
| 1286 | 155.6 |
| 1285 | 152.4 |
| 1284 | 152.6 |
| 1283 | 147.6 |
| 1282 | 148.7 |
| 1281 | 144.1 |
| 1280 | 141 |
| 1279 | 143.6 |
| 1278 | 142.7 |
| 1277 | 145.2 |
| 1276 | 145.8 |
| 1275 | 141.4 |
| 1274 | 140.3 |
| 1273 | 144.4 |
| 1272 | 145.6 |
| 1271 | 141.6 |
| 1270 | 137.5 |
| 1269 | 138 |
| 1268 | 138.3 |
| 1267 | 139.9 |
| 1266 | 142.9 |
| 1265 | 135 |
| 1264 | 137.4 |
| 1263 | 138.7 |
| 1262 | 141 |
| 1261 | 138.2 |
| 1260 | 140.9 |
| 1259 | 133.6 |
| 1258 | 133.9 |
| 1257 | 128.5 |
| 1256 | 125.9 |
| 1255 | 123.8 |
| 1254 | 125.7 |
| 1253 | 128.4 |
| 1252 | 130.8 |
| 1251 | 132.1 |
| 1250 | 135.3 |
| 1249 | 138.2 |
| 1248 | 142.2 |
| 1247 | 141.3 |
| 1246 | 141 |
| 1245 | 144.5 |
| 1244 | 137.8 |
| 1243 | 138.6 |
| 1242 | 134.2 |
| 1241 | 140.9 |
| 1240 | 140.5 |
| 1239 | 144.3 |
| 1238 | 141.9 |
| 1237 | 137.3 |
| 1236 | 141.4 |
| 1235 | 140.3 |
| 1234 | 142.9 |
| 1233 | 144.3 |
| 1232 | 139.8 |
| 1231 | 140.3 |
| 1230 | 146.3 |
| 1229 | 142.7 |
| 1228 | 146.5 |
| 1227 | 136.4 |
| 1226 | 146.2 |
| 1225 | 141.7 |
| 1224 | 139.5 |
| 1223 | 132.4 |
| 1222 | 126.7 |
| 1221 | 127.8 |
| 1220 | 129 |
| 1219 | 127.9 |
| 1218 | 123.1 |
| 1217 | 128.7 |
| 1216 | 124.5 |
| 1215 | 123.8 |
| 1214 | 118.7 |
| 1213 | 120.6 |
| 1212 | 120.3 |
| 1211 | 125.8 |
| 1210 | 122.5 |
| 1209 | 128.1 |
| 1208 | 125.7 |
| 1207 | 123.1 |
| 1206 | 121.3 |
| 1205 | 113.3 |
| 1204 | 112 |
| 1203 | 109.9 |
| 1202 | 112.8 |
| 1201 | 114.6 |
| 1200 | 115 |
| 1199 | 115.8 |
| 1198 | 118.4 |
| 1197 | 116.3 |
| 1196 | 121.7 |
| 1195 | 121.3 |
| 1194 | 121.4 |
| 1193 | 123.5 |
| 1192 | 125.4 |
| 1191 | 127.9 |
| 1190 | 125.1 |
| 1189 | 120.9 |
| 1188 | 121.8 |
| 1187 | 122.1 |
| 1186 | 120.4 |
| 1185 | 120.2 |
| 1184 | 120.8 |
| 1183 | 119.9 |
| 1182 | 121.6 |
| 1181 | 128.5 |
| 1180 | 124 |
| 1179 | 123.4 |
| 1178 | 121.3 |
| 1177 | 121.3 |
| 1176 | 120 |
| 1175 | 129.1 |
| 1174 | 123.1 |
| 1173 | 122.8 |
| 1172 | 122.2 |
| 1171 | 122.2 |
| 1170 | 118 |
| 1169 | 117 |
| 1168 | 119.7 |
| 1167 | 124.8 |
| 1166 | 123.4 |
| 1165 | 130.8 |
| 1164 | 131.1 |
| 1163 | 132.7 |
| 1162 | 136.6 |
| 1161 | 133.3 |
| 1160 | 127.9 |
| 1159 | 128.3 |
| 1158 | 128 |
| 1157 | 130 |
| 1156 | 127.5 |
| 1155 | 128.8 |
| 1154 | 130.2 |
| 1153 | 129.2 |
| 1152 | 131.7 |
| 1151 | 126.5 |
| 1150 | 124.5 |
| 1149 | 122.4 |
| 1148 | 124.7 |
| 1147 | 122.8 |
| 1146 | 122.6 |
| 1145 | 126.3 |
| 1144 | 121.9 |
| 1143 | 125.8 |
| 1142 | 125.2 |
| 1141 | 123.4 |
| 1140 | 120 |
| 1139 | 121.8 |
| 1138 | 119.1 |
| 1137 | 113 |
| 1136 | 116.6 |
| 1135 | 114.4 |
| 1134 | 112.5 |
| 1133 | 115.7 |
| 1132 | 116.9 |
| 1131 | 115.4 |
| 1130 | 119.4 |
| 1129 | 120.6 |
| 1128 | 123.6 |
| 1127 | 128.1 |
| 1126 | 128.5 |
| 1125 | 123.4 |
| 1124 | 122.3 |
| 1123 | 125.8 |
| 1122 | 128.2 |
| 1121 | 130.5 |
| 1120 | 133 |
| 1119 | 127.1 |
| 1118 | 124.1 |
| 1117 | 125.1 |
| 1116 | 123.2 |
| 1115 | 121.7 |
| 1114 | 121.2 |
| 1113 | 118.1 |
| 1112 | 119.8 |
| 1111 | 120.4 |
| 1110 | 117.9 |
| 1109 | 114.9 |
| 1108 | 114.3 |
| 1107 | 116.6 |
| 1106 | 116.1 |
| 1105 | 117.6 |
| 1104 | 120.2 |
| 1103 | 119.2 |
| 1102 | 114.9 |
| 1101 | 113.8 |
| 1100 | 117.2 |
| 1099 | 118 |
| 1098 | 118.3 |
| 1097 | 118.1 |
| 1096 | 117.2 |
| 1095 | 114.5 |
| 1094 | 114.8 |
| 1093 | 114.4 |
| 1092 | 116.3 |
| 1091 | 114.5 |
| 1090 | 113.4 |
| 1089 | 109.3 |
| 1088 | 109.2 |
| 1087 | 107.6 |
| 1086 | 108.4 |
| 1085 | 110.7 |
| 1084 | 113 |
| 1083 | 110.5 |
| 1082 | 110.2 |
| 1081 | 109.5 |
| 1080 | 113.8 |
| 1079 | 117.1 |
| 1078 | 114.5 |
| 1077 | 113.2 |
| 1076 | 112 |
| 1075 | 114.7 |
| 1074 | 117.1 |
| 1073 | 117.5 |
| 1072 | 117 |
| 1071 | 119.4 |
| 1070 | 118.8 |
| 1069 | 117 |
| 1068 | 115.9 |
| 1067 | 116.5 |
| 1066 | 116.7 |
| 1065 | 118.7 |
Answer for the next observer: 3.1 N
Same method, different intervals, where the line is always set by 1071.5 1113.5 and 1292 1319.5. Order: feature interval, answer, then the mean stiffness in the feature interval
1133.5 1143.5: 0.1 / 119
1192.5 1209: 1.4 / 118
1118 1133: -0.6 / 124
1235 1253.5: -0.6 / 138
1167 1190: 0.7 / 122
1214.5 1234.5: -0.6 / 136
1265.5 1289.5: -1.4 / 147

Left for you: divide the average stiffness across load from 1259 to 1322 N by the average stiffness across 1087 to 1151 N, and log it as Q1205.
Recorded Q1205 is 1.20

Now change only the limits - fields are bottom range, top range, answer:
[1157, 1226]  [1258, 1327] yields 1.15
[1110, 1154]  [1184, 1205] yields 0.97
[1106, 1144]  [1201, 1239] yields 1.08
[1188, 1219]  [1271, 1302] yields 1.27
